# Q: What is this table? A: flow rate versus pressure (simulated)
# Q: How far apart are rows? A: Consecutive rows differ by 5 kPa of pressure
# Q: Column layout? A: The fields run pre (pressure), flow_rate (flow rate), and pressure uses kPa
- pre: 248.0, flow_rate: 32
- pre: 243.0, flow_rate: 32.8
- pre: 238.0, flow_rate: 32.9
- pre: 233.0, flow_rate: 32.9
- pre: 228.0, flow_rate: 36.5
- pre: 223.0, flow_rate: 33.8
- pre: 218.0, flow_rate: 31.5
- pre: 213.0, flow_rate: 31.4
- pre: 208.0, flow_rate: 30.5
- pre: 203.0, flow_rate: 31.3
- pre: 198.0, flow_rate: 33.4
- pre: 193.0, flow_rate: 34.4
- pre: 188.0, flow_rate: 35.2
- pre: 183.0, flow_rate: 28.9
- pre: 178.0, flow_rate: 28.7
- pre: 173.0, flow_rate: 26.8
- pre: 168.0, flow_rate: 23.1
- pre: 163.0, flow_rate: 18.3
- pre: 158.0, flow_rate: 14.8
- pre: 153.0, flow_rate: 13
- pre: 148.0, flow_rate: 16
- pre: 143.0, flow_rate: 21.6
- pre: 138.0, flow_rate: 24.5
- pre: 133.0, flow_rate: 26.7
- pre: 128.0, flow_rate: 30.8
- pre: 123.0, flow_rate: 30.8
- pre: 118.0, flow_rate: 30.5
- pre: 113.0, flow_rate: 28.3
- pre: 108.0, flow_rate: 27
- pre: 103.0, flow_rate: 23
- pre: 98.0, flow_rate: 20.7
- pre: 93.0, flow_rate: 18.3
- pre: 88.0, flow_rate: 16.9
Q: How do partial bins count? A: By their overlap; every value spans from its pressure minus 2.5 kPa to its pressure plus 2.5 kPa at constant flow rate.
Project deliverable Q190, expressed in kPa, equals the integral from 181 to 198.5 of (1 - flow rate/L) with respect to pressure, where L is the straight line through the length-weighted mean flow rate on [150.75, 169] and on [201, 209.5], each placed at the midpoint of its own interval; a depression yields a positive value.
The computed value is -4.6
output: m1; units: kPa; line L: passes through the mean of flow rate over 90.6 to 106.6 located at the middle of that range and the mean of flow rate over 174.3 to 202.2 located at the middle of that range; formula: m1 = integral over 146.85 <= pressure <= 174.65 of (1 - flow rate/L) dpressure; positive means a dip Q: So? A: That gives 9.9 kPa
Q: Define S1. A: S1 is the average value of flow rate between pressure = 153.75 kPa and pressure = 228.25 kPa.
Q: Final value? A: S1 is 28.6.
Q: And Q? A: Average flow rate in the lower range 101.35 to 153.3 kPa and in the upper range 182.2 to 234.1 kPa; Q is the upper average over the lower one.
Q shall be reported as 1.30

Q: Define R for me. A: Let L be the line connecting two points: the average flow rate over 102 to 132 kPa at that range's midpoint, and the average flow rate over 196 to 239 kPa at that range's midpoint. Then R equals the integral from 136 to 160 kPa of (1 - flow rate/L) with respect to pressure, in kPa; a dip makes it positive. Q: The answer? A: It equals 9.57 kPa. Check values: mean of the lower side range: 28.6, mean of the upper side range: 32.7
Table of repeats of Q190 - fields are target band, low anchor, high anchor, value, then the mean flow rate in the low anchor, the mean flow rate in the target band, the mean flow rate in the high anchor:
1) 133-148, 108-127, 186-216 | 3.90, 29.6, 22.5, 32.6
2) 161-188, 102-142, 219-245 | 3.86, 27.6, 26.2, 33.7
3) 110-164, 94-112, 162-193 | 3.99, 23.5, 23.4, 27.9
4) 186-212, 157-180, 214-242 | -4.44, 22.7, 32.8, 33.4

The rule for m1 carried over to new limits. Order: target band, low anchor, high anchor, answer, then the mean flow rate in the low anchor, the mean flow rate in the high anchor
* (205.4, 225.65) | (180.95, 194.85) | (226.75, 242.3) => 1.0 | 32.9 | 33.8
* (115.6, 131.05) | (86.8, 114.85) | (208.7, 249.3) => -4.0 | 22.5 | 32.9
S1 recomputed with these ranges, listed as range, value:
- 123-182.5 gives 22.8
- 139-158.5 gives 17.1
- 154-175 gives 20.1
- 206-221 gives 31.2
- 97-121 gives 26.3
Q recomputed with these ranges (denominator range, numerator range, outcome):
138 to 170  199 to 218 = 1.72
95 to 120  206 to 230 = 1.27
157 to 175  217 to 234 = 1.61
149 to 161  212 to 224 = 2.24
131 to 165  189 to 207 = 1.72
